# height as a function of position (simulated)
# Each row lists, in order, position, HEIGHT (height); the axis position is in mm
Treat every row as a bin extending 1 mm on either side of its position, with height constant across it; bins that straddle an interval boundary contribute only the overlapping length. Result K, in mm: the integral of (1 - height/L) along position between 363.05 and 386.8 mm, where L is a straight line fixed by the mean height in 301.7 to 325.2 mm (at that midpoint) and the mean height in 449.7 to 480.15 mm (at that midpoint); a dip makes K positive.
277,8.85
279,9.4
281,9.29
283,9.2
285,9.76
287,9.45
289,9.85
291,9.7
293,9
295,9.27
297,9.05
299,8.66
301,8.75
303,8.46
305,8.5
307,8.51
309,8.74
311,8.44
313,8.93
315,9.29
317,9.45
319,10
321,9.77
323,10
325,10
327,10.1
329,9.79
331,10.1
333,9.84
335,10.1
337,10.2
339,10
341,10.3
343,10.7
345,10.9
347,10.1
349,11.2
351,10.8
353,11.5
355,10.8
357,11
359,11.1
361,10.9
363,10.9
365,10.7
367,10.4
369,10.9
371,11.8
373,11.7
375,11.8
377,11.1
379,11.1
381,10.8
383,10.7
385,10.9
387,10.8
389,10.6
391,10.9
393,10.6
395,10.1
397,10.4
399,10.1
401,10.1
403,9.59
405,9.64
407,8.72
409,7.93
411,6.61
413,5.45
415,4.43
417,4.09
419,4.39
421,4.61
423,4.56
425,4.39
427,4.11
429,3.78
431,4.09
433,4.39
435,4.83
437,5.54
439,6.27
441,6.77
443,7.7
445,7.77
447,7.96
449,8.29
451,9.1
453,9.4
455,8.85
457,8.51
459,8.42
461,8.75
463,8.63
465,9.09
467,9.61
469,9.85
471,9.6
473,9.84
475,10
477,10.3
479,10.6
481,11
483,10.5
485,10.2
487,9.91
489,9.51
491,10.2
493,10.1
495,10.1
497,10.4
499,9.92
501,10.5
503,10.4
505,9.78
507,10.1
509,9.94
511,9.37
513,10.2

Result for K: -4.71 mm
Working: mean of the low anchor 9.14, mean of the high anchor 9.37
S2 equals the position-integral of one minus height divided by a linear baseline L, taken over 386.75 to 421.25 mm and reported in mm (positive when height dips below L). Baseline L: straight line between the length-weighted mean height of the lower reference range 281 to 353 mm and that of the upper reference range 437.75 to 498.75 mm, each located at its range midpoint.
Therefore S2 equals 4.1 mm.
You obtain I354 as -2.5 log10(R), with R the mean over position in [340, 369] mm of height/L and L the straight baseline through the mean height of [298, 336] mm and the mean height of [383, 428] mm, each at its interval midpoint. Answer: -0.23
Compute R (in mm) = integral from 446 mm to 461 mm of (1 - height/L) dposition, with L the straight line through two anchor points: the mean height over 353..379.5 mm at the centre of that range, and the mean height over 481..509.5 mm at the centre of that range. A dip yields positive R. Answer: 2.59 mm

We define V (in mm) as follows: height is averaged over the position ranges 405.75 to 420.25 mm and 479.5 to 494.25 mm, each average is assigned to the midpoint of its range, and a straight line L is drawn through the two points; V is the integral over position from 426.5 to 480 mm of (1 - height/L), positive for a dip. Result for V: 3.38 mm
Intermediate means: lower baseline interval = 5.99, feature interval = 7.89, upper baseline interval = 10.2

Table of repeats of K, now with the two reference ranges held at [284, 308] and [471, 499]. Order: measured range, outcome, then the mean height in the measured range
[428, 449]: 8.24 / 6.02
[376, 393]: -2.23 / 10.8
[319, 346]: -2.45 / 10.1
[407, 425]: 8.04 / 5.4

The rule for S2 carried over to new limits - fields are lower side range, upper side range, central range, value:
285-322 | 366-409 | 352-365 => -1.2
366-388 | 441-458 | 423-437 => 7.2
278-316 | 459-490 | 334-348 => -1.6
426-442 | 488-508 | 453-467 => -3.5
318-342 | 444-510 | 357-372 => -1.6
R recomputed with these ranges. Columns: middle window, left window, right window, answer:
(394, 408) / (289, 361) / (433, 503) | -0.6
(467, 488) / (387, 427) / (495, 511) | -1.5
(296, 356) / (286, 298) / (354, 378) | 2.5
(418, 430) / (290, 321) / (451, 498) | 6.6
